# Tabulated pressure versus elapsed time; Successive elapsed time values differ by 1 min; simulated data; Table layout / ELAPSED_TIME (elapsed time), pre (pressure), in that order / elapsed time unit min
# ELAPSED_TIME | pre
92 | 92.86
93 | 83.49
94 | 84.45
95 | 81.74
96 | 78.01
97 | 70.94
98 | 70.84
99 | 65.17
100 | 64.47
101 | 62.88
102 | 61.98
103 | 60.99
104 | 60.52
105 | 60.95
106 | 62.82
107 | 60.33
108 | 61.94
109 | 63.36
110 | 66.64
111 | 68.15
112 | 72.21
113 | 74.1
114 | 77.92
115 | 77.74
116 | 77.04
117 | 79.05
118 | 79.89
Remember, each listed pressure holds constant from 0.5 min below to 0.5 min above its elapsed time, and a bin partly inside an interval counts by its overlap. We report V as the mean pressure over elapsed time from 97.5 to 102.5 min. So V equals 65.1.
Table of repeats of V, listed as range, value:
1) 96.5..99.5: 69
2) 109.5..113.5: 70.3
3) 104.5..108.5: 61.5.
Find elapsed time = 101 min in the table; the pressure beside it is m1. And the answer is 62.88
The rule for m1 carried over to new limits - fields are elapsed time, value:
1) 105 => 60.95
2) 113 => 74.1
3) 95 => 81.74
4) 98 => 70.84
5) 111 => 68.15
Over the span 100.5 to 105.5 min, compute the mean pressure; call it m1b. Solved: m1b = 61.5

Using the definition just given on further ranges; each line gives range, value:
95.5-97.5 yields 74.5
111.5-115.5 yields 75.5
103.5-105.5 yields 60.7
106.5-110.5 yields 63.1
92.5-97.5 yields 79.7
